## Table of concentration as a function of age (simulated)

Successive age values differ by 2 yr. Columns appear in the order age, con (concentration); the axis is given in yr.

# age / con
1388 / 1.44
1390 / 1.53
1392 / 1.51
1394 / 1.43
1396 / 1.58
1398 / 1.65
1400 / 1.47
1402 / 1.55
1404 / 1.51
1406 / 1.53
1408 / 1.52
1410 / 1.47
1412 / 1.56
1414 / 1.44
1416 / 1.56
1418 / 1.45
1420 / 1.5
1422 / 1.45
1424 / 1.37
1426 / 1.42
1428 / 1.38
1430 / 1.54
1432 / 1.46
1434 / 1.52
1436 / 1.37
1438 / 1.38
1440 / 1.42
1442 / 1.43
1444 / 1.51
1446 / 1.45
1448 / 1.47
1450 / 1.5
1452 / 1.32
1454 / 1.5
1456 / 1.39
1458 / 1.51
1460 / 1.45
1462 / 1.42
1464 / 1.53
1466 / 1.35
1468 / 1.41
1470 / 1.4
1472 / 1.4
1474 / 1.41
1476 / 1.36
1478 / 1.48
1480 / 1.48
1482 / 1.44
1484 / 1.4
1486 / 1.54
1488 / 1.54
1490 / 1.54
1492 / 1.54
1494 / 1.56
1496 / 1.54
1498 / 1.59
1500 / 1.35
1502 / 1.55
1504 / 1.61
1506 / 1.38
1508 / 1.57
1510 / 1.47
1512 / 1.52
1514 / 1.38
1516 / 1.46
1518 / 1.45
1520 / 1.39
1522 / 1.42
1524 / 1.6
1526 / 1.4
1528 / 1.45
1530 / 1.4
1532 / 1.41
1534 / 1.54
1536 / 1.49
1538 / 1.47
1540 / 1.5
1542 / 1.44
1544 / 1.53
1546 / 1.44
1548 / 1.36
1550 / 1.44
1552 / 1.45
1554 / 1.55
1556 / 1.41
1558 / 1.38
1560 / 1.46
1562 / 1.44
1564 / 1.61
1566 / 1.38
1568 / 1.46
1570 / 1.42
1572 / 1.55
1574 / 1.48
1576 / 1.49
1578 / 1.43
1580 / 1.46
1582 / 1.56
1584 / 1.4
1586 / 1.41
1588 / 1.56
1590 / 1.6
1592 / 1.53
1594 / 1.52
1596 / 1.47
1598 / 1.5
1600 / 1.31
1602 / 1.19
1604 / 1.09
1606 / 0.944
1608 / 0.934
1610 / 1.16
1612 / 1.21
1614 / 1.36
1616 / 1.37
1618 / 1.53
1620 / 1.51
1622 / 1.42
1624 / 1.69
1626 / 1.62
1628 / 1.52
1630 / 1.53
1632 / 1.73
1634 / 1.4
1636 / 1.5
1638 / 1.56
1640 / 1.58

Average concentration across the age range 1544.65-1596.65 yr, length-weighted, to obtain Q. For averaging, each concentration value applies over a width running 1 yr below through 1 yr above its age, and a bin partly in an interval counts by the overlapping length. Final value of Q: 1.47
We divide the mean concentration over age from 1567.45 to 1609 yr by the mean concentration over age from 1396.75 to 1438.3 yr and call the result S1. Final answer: 0.9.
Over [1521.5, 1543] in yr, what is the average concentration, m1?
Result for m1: 1.47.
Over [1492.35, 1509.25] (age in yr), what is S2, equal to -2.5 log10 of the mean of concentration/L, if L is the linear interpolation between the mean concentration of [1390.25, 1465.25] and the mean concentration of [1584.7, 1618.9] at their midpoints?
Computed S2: -0.08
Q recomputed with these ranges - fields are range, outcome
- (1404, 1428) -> 1.48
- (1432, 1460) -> 1.44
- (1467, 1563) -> 1.47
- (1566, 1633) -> 1.42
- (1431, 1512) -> 1.46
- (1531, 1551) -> 1.46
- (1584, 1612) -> 1.32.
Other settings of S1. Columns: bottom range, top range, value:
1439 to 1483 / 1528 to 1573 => 1.02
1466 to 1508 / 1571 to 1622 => 0.94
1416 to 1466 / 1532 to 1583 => 1.01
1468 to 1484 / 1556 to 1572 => 1.02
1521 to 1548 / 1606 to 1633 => 0.96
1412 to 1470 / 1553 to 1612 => 0.97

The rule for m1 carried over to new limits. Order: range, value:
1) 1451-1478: 1.42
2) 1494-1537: 1.48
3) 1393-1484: 1.46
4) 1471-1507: 1.48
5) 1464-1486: 1.42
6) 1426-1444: 1.44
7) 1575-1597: 1.49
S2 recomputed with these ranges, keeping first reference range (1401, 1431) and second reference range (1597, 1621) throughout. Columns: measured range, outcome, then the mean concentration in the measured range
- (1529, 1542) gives -0.09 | 1.47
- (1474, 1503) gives -0.07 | 1.49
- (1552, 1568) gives -0.11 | 1.46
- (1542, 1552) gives -0.09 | 1.44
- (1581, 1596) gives -0.18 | 1.51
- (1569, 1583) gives -0.15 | 1.48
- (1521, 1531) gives -0.08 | 1.45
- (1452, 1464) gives -0.01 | 1.45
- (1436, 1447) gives 0.02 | 1.43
